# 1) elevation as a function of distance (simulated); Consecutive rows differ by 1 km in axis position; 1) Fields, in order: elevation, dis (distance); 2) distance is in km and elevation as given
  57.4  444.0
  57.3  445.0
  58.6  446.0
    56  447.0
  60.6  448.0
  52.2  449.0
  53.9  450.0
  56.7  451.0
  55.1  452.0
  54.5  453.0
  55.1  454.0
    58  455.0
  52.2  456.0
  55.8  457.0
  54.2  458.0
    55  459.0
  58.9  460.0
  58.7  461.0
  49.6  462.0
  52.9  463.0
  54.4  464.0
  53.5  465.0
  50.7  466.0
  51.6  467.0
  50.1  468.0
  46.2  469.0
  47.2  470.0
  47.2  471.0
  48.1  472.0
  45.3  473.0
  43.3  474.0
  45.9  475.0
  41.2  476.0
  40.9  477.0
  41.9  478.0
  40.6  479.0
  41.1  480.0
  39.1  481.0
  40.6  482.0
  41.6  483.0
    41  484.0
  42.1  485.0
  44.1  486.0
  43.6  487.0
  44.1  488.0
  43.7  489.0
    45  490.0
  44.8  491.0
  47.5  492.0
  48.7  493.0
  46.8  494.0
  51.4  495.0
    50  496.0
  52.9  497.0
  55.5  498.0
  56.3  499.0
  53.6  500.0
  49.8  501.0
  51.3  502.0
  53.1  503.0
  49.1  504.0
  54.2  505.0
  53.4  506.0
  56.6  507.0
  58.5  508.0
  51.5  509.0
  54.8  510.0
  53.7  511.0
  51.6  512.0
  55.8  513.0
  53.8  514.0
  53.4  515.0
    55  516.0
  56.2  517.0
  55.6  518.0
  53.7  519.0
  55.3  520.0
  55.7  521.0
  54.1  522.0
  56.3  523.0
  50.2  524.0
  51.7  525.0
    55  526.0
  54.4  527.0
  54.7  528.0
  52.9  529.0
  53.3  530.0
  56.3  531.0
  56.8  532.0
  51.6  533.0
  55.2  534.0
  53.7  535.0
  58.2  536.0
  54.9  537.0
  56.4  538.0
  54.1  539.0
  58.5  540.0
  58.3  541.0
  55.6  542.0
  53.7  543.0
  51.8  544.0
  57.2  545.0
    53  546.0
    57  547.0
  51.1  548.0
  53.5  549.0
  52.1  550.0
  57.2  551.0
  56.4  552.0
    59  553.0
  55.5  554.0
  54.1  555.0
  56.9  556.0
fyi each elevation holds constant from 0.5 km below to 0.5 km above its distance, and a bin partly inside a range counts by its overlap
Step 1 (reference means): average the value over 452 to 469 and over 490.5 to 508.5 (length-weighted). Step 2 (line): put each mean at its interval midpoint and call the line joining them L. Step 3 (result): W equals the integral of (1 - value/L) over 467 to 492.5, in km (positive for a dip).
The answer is 4.3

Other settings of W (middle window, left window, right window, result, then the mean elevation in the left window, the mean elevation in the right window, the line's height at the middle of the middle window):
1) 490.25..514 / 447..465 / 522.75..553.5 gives 1.21 km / 55.1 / 54.8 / 55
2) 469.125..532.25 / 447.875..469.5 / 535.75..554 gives 5.61 km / 54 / 55.4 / 54.7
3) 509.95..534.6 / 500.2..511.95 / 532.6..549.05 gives -0.11 km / 53.2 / 55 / 54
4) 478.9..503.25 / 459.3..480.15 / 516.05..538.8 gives 1.88 km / 48.2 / 54.6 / 50.6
